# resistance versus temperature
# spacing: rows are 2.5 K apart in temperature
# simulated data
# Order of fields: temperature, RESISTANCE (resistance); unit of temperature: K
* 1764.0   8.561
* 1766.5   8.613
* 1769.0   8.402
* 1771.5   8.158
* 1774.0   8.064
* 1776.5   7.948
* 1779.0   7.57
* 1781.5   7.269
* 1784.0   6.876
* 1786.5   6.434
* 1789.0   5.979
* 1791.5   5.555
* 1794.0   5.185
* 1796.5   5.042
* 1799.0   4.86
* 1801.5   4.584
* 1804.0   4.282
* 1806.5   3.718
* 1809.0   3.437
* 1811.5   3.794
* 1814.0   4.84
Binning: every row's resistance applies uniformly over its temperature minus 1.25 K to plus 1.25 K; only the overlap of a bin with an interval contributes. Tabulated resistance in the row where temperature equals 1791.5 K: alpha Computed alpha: 5.555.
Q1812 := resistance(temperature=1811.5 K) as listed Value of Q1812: 3.794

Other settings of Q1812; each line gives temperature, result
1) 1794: 5.185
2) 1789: 5.979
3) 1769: 8.402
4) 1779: 7.57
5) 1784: 6.876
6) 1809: 3.437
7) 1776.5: 7.948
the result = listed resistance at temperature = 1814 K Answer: 4.84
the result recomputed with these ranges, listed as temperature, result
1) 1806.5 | 3.718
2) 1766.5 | 8.613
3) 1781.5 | 7.269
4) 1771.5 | 8.158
